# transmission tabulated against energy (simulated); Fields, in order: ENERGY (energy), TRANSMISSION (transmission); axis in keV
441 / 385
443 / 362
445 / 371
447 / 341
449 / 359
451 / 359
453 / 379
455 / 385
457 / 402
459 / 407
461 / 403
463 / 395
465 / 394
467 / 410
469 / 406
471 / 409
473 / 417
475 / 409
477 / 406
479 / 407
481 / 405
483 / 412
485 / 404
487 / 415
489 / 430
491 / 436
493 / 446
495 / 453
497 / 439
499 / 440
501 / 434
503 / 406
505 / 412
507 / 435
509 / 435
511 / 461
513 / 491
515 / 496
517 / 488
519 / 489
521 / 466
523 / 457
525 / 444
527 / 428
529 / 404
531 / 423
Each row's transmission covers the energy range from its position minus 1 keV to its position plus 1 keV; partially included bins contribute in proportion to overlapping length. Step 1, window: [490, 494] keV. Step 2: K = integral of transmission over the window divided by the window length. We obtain 441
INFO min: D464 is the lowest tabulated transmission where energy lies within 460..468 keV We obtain 394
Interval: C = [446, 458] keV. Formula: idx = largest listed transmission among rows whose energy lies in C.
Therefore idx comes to 402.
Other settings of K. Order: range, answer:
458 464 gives 402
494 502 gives 442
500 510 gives 424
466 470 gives 408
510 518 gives 484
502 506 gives 409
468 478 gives 409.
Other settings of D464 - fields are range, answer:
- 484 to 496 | 404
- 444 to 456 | 341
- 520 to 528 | 428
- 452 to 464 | 379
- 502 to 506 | 406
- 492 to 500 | 439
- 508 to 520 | 435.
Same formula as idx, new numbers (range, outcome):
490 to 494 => 446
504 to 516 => 496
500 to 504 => 434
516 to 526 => 489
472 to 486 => 417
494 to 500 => 453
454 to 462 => 407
